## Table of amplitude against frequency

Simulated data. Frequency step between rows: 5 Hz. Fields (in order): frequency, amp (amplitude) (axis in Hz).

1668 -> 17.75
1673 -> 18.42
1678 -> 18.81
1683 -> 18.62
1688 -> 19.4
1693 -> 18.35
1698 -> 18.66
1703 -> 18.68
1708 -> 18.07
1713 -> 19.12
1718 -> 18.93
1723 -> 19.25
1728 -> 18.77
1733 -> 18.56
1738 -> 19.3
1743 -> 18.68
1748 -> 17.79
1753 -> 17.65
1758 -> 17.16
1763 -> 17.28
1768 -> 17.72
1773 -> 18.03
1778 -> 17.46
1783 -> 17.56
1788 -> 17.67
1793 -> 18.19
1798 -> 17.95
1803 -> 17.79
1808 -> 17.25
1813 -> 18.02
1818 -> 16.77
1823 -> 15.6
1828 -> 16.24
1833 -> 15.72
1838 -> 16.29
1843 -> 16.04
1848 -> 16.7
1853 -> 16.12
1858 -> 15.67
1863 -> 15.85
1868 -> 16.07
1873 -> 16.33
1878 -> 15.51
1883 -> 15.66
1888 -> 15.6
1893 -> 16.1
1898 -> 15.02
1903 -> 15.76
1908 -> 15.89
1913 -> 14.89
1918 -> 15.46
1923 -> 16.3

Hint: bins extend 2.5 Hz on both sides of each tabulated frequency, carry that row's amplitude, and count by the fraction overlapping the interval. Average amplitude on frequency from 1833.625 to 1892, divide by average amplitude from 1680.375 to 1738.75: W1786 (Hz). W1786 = 0.9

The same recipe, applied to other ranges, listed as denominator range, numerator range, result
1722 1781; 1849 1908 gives 0.87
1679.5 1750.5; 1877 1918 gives 0.83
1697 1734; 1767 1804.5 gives 0.95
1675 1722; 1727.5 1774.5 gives 0.96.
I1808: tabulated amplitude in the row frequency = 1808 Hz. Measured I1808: 17.25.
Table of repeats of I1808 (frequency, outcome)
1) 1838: 16.29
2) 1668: 17.75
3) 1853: 16.12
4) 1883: 15.66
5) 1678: 18.81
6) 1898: 15.02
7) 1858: 15.67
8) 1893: 16.1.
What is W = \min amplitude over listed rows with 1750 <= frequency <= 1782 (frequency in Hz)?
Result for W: 17.16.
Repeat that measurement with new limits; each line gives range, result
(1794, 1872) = 15.6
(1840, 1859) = 15.67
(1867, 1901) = 15.02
